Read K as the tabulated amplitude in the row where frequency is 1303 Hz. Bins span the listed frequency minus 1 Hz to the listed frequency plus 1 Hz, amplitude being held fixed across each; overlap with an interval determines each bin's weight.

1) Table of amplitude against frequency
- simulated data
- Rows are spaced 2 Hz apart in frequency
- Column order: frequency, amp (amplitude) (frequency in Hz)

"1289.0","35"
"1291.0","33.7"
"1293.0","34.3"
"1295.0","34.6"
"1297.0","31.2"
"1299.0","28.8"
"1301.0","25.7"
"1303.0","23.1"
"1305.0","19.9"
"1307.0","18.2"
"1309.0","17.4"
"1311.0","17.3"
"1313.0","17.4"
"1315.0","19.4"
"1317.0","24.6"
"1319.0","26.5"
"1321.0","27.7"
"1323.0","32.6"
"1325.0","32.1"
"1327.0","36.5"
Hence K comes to 23.1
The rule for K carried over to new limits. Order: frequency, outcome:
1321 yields 27.7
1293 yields 34.3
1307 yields 18.2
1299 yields 28.8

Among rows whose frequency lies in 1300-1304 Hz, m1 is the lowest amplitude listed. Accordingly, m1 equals 23.1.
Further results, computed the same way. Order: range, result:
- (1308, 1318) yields 17.3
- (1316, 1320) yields 24.6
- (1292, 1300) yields 28.8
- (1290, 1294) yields 33.7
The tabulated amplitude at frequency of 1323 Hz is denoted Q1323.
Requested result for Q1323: 32.6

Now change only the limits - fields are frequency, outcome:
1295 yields 34.6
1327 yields 36.5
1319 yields 26.5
